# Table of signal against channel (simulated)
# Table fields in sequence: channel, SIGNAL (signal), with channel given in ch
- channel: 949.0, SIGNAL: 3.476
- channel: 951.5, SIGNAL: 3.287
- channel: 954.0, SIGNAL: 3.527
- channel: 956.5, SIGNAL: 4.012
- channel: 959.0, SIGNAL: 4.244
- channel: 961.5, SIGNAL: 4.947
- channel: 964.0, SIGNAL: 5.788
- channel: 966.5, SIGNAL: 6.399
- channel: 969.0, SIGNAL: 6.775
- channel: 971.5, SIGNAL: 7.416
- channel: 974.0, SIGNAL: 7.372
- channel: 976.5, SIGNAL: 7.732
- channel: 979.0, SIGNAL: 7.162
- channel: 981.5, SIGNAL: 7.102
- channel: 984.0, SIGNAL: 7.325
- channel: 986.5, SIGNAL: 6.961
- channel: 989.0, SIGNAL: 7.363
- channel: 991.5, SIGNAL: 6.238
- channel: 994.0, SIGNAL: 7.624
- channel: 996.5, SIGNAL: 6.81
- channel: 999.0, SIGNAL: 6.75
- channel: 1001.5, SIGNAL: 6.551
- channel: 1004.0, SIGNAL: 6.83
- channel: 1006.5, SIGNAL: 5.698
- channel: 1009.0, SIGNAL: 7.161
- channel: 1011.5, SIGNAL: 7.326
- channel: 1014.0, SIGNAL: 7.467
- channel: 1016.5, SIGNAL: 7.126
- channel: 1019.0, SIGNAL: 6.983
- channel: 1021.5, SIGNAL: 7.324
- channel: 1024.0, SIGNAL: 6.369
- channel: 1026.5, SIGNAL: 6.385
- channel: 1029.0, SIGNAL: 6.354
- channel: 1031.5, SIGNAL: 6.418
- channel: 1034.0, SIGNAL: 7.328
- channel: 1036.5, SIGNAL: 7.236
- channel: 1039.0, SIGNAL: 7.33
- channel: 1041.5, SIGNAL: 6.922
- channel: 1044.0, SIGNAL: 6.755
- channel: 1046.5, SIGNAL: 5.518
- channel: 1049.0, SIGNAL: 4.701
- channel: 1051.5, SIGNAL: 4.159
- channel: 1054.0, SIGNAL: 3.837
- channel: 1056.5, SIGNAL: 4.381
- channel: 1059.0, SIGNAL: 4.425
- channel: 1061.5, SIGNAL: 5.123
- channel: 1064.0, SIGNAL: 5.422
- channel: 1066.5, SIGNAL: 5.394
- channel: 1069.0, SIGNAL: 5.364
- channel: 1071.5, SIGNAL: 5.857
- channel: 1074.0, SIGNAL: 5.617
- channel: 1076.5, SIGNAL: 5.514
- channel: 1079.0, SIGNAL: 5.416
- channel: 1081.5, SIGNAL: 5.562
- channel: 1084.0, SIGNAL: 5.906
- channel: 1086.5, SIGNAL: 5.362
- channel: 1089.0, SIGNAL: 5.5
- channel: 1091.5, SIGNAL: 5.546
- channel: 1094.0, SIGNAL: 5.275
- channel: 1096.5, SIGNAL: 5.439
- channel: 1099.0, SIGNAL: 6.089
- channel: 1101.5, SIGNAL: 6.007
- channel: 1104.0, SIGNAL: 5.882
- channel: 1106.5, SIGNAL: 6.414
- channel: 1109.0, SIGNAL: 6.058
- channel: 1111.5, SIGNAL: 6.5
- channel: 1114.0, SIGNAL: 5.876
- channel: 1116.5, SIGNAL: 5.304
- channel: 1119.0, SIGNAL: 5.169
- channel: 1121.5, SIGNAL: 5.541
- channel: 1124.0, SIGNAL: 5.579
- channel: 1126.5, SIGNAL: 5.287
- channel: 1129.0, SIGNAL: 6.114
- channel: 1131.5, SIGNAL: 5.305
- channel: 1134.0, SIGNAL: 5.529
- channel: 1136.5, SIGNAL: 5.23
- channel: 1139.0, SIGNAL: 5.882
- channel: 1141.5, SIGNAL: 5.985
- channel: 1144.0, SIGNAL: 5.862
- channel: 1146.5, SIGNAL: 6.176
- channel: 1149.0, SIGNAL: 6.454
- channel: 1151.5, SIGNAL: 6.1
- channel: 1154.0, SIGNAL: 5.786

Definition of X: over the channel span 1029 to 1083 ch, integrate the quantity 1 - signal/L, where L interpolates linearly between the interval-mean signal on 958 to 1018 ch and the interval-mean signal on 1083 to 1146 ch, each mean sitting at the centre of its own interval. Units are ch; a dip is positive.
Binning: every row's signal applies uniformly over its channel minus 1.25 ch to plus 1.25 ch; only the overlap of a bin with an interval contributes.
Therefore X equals 4.8 ch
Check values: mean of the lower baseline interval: 6.77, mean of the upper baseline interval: 5.71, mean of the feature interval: 5.65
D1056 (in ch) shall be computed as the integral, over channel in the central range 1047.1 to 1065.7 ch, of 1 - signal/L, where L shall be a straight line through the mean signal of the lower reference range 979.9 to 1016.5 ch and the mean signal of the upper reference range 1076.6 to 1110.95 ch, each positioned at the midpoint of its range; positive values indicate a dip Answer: 4.72 ch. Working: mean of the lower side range 6.95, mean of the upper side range 5.74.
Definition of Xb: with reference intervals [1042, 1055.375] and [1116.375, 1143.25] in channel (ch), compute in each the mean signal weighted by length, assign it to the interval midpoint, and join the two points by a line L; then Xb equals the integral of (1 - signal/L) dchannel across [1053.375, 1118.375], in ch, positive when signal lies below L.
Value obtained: -2.5 ch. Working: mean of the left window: 5.1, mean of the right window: 5.55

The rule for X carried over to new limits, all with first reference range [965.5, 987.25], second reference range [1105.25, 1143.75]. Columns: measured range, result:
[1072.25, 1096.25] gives 2.30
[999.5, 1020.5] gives -0.21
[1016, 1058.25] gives 2.78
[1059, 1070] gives 1.88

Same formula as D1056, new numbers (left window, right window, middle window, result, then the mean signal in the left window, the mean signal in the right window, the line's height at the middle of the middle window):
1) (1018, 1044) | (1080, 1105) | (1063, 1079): 1.4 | 6.86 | 5.65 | 6.07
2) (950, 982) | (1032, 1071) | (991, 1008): -2.8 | 5.78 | 5.61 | 5.71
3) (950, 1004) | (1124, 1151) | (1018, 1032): -1.2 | 6.26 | 5.78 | 6.11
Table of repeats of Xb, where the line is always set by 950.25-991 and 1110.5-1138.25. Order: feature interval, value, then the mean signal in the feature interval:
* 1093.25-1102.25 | -0.1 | 5.71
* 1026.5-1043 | -2.8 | 6.89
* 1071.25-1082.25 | 0.3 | 5.57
